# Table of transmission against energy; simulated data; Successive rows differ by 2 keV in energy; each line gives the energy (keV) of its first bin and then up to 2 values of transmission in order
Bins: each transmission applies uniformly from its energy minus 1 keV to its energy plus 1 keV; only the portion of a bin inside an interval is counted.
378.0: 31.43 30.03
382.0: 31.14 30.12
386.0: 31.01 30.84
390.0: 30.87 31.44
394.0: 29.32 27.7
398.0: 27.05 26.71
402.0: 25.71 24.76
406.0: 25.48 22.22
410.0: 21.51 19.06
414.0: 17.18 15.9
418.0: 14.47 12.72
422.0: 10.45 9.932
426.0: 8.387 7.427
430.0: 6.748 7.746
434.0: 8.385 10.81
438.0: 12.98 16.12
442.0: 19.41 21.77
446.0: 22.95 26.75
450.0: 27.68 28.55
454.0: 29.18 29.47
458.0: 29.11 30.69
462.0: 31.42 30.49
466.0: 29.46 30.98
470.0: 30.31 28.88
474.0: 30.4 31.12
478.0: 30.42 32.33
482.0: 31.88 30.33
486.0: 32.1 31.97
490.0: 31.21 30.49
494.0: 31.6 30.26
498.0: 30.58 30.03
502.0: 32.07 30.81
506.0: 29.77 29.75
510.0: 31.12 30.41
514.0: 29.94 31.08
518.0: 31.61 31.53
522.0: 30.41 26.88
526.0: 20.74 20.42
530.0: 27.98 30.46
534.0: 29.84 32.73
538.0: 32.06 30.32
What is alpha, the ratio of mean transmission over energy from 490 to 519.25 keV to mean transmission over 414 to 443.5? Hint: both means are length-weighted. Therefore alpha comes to 2.6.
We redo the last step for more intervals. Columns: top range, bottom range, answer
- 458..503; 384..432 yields 1.49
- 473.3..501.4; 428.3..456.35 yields 1.67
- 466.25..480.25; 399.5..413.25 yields 1.30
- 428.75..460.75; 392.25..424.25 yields 0.96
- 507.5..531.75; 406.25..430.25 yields 1.98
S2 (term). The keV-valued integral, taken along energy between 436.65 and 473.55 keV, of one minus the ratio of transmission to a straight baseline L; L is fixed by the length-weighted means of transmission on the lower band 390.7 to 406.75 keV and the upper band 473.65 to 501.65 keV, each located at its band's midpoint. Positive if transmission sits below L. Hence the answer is 4.3 keV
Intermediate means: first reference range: 27.4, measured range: 26.4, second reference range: 31.1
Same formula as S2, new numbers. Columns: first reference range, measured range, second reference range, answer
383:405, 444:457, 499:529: 0.9 keV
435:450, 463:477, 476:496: -1.8 keV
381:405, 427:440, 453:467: 8.8 keV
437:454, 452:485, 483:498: -4.4 keV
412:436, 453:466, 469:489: -3.3 keV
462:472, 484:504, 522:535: -1.8 keV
